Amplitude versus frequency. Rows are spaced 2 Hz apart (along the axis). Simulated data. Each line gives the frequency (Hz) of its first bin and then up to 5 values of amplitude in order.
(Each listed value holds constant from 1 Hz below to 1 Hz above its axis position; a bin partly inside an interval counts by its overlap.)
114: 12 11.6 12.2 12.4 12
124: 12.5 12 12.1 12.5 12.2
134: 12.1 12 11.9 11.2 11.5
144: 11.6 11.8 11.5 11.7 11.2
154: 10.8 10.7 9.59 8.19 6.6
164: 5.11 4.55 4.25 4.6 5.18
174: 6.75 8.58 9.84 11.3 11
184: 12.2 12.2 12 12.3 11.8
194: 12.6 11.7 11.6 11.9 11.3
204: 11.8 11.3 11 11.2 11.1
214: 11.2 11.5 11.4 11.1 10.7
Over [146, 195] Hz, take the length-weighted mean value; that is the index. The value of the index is 9.41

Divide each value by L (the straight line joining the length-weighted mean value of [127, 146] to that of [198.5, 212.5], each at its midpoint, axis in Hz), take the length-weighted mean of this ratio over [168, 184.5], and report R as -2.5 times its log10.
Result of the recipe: 0.36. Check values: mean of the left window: 11.9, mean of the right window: 11.4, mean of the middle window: 8.31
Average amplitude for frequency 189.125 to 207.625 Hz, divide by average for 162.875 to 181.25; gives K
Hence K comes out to 1.7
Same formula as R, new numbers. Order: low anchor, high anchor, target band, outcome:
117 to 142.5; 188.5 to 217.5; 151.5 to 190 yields 0.33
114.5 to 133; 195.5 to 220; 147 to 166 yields 0.27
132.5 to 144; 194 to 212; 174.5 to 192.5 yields 0.05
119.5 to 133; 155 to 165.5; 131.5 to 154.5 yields -0.16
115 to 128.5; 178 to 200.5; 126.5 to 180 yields 0.24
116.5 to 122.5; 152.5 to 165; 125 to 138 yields -0.10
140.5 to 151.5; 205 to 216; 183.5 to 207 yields -0.06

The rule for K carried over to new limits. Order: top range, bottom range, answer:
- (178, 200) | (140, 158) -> 1.05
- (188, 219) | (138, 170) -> 1.25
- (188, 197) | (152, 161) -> 1.21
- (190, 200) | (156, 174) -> 1.90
